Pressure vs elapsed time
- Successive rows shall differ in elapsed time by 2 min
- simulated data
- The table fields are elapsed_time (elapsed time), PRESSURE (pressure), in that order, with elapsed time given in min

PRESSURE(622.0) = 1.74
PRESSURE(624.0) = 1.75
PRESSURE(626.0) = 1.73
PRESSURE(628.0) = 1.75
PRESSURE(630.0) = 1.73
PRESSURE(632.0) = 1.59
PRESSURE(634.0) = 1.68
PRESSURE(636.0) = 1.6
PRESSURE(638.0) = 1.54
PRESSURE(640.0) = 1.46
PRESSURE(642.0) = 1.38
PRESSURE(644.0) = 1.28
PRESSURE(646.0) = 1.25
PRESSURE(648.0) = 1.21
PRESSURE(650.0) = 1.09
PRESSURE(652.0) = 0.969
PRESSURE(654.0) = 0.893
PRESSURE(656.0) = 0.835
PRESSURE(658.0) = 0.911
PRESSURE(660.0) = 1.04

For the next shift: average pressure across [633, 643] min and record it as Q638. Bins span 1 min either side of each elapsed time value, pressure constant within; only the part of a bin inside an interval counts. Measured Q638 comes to 1.53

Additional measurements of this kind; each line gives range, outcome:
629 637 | 1.65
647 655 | 1.04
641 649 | 1.28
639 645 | 1.37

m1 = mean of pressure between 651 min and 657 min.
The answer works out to 0.899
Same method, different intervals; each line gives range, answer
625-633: 1.7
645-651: 1.18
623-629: 1.74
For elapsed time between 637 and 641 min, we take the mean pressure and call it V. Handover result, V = 1.5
